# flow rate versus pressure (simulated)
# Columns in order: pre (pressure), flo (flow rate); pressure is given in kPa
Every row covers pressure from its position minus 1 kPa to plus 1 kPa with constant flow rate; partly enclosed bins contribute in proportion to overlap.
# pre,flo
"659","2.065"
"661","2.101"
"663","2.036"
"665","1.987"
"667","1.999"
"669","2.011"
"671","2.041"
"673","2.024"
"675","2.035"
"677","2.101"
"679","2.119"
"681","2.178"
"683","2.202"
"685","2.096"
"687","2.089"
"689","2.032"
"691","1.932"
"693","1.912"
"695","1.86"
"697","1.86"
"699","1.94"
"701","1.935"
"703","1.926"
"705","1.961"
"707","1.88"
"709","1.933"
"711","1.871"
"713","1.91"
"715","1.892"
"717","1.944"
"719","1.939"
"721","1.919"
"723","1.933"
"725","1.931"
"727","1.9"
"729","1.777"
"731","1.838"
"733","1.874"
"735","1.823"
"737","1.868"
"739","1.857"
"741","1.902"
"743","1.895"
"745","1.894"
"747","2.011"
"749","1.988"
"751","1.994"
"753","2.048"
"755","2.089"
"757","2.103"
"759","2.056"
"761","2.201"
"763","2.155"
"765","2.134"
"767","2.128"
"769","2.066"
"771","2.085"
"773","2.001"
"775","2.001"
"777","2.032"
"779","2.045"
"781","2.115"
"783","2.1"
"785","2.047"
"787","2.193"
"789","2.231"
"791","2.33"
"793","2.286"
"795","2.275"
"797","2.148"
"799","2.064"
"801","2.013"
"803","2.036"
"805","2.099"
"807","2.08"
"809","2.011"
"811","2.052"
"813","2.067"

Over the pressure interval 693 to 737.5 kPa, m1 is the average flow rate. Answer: 1.9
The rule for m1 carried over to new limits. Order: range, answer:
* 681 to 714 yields 1.97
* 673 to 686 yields 2.11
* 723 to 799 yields 2.04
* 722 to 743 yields 1.87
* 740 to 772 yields 2.05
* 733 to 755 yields 1.93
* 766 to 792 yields 2.11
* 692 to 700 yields 1.89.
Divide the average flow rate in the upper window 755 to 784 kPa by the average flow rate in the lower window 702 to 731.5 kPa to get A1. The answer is 1.10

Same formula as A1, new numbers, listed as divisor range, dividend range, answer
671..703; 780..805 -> 1.07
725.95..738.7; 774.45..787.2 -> 1.12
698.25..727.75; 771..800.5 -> 1.11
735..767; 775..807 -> 1.06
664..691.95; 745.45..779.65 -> 1.00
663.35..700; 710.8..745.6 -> 0.93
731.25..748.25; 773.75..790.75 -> 1.11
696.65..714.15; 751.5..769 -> 1.10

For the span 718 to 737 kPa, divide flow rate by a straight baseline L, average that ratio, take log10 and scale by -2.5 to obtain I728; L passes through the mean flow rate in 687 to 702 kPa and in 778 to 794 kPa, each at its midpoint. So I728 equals 0.08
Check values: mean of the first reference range 1.94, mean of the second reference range 2.17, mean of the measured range 1.88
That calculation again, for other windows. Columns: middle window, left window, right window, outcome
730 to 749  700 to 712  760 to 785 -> 0.06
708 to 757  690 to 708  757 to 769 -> 0.06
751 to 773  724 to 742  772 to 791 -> -0.05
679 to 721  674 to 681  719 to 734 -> 0.02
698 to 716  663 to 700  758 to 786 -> 0.07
